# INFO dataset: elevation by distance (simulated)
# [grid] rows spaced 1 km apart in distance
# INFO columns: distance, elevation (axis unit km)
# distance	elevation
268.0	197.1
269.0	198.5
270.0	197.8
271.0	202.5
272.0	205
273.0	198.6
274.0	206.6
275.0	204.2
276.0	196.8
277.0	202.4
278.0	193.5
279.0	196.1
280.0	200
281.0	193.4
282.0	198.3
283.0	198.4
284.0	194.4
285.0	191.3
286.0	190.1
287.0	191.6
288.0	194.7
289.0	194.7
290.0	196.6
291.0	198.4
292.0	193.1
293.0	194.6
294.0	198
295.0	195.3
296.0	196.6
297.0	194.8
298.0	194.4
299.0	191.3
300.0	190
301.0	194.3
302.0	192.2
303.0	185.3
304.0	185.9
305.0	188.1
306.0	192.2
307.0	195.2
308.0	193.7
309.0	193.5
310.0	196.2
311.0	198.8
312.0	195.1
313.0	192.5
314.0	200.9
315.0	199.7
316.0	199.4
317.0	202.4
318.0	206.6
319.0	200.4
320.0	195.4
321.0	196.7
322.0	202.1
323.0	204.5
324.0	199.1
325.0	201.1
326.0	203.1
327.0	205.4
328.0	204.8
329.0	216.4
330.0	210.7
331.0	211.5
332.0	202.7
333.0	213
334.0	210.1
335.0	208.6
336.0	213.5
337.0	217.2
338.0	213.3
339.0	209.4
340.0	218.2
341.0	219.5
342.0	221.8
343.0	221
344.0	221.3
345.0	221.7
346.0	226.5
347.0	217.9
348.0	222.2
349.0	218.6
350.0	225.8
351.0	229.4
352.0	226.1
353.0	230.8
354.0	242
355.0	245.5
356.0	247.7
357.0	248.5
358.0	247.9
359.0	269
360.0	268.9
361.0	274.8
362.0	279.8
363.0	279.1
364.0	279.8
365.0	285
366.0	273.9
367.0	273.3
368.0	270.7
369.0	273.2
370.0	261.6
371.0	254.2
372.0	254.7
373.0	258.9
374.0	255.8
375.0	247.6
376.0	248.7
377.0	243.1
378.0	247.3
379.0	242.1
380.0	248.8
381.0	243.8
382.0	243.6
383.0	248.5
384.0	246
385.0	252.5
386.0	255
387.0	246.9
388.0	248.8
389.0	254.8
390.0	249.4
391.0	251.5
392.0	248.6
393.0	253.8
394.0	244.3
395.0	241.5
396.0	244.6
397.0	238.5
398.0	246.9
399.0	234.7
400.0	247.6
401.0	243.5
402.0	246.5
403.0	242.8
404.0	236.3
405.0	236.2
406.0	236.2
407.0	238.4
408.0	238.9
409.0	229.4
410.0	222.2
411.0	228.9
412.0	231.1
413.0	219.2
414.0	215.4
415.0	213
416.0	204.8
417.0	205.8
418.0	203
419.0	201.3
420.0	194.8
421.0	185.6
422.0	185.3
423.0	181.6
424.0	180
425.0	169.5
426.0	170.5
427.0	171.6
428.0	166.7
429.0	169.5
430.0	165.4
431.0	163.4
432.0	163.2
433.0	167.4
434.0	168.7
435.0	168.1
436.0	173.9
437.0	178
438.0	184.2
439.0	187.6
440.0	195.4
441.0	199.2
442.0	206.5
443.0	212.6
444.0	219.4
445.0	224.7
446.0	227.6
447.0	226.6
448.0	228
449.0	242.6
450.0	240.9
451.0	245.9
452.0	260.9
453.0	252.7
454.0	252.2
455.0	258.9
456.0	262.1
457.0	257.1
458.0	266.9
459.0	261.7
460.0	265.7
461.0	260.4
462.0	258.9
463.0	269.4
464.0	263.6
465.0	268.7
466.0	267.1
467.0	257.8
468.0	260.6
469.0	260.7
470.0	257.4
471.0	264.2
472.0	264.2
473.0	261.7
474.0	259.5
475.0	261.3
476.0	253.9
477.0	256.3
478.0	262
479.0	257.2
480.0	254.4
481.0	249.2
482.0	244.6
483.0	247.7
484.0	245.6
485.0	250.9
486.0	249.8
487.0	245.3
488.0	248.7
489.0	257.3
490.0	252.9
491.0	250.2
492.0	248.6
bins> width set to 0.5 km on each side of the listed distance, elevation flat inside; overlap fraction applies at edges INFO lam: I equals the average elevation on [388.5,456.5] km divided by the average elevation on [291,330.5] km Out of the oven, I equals 1.09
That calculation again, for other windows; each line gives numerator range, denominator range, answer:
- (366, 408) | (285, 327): 1.27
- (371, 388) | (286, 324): 1.27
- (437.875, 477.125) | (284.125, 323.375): 1.26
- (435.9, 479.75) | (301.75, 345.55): 1.19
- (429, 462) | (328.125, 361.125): 0.96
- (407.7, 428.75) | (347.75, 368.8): 0.79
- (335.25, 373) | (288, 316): 1.25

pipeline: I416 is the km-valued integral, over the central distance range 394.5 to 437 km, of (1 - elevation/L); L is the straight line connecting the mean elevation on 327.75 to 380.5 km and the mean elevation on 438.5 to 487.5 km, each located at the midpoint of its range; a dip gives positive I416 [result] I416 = 6.5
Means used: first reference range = 239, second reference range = 248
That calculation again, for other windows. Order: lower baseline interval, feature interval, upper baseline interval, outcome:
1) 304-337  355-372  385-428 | -4.3 km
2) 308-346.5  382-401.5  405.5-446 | -4.6 km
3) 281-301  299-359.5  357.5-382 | 4.3 km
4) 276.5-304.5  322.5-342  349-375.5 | 1.8 km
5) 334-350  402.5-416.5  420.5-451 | -2.0 km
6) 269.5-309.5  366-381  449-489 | -2.1 km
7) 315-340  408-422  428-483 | 0.8 km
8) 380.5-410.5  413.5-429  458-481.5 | 3.7 km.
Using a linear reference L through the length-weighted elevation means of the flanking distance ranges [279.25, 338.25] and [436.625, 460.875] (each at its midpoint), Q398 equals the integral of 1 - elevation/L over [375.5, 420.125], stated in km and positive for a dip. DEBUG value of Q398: -3.5 km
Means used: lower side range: 199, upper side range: 232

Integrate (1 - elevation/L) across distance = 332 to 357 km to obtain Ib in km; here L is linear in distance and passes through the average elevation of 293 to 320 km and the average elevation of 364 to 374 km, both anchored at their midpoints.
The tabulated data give 1.7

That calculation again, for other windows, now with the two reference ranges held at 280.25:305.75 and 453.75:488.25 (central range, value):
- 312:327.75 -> 0.2 km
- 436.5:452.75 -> 2.0 km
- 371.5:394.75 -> -2.4 km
